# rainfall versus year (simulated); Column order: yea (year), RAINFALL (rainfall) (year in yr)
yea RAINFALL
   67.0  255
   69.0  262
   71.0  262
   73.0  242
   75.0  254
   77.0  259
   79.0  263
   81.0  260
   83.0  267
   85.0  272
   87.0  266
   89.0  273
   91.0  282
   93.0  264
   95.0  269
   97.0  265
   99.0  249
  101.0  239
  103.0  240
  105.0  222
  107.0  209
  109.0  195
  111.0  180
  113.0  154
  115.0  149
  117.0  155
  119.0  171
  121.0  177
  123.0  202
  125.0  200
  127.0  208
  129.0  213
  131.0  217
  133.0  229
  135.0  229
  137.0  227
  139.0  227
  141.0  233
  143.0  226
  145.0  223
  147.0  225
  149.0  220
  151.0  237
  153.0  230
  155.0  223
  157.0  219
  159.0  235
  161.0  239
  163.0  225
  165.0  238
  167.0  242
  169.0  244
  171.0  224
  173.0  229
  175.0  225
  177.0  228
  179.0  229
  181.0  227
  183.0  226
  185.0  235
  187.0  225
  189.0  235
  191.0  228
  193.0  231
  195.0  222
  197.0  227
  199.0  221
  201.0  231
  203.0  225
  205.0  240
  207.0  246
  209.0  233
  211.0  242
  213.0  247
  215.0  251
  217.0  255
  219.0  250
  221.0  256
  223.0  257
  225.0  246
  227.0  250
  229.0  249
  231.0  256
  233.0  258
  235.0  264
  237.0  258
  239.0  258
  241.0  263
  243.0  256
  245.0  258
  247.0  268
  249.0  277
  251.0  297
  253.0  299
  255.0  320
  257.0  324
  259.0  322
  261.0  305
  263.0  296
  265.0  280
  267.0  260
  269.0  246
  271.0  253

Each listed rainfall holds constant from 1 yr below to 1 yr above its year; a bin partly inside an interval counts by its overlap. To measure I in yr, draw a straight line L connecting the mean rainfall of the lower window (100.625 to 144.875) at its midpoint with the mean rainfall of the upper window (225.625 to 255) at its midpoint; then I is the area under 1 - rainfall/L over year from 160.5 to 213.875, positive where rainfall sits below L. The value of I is 1.4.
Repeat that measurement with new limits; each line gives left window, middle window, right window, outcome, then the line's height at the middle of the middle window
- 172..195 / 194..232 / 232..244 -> 0.5 yr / 245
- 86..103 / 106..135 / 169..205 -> 7.0 yr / 253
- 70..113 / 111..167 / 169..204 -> 5.9 yr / 237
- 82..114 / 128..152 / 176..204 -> 0.9 yr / 235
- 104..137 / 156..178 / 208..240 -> -1.1 yr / 221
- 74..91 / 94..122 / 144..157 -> 5.1 yr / 250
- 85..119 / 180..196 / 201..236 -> 0.9 yr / 242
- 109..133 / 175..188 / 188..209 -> -0.4 yr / 221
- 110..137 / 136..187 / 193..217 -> -4.1 yr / 213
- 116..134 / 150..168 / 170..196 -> -1.4 yr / 215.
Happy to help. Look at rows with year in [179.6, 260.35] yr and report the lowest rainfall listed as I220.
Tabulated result 221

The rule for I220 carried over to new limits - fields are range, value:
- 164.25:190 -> 224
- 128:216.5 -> 213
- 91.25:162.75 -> 149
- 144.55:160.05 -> 219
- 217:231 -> 246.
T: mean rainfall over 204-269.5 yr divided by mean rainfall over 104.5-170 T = 1.25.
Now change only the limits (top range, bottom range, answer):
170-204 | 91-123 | 1.08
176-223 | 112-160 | 1.12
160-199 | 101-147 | 1.12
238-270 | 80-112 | 1.15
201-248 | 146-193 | 1.09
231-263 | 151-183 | 1.22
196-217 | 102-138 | 1.19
